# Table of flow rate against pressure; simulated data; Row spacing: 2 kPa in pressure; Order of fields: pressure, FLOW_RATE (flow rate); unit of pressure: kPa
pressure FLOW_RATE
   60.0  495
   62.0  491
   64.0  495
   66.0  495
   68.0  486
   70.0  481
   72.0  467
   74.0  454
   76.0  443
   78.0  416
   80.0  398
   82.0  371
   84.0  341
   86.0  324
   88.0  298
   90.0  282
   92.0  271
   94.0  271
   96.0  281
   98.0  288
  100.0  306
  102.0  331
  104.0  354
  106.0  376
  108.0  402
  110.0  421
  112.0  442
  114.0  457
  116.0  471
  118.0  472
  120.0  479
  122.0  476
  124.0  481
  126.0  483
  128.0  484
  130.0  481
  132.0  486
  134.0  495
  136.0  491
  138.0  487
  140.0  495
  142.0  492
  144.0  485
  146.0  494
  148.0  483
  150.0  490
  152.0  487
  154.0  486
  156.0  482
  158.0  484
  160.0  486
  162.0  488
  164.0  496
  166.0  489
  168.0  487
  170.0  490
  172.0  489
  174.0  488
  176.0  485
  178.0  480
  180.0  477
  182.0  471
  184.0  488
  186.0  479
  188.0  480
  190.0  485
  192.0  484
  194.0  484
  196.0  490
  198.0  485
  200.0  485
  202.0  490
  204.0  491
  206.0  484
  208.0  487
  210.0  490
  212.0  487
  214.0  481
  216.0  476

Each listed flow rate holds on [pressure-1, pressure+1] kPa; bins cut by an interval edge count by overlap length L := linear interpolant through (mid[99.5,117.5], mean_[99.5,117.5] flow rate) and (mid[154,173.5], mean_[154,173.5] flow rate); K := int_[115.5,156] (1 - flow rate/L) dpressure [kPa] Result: -3.9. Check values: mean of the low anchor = 400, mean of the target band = 485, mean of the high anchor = 488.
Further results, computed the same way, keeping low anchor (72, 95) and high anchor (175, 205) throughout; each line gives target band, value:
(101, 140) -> -4.9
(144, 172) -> -2.7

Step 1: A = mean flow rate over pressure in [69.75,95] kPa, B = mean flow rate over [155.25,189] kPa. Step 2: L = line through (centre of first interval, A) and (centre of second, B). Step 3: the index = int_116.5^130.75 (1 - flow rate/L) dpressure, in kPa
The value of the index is -2.0 kPa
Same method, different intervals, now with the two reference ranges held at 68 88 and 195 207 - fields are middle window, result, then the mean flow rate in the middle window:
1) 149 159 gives -0.6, 486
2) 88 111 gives 5.4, 325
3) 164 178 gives -0.6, 488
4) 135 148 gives -1.2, 490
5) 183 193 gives -0.1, 483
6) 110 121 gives -0.7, 460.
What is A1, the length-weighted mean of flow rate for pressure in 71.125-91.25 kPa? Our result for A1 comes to 378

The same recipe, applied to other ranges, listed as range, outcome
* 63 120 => 391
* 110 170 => 482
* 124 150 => 488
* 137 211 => 486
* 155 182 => 486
